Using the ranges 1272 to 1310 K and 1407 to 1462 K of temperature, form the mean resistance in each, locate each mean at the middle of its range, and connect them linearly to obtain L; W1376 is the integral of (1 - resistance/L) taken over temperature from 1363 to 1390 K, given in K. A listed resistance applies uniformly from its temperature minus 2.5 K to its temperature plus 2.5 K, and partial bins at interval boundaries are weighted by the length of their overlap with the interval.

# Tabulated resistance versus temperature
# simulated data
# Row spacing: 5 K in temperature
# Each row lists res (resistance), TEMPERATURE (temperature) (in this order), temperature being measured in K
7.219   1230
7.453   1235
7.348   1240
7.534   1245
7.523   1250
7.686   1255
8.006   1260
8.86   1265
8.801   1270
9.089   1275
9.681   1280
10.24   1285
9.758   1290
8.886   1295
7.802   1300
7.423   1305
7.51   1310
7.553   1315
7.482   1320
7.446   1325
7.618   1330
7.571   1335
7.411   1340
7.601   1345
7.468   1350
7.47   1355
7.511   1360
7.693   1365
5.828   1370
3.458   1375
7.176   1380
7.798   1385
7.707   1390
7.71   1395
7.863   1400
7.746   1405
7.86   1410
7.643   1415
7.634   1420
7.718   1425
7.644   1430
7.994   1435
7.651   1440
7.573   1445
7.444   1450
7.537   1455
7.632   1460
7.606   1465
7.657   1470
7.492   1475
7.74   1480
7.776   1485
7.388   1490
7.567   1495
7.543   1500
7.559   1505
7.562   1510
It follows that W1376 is 5.5 K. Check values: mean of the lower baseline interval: 8.88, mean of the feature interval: 6.49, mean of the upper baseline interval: 7.67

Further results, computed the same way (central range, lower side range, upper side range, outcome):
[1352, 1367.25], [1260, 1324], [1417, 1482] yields 1.1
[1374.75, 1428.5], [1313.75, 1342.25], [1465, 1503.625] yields 0.6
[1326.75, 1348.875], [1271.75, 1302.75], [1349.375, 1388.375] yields 0.5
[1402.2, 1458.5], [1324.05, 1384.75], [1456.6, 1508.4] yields -2.4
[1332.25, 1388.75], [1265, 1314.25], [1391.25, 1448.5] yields 8.2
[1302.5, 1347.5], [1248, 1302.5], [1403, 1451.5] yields 4.8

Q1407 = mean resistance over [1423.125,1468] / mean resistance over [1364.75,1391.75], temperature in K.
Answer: 1.2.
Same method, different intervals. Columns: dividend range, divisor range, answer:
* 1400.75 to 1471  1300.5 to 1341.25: 1.02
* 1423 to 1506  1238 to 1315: 0.91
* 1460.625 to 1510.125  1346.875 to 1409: 1.06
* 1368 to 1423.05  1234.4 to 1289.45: 0.84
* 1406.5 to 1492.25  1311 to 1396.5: 1.06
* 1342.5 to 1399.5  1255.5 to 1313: 0.81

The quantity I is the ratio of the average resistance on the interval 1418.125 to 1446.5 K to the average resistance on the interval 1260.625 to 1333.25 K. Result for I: 0.9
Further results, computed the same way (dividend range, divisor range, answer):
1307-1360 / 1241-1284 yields 0.89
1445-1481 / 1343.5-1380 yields 1.13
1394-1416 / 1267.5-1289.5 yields 0.82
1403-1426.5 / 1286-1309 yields 0.91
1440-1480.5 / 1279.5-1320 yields 0.89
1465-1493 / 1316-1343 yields 1.01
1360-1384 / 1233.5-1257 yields 0.84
